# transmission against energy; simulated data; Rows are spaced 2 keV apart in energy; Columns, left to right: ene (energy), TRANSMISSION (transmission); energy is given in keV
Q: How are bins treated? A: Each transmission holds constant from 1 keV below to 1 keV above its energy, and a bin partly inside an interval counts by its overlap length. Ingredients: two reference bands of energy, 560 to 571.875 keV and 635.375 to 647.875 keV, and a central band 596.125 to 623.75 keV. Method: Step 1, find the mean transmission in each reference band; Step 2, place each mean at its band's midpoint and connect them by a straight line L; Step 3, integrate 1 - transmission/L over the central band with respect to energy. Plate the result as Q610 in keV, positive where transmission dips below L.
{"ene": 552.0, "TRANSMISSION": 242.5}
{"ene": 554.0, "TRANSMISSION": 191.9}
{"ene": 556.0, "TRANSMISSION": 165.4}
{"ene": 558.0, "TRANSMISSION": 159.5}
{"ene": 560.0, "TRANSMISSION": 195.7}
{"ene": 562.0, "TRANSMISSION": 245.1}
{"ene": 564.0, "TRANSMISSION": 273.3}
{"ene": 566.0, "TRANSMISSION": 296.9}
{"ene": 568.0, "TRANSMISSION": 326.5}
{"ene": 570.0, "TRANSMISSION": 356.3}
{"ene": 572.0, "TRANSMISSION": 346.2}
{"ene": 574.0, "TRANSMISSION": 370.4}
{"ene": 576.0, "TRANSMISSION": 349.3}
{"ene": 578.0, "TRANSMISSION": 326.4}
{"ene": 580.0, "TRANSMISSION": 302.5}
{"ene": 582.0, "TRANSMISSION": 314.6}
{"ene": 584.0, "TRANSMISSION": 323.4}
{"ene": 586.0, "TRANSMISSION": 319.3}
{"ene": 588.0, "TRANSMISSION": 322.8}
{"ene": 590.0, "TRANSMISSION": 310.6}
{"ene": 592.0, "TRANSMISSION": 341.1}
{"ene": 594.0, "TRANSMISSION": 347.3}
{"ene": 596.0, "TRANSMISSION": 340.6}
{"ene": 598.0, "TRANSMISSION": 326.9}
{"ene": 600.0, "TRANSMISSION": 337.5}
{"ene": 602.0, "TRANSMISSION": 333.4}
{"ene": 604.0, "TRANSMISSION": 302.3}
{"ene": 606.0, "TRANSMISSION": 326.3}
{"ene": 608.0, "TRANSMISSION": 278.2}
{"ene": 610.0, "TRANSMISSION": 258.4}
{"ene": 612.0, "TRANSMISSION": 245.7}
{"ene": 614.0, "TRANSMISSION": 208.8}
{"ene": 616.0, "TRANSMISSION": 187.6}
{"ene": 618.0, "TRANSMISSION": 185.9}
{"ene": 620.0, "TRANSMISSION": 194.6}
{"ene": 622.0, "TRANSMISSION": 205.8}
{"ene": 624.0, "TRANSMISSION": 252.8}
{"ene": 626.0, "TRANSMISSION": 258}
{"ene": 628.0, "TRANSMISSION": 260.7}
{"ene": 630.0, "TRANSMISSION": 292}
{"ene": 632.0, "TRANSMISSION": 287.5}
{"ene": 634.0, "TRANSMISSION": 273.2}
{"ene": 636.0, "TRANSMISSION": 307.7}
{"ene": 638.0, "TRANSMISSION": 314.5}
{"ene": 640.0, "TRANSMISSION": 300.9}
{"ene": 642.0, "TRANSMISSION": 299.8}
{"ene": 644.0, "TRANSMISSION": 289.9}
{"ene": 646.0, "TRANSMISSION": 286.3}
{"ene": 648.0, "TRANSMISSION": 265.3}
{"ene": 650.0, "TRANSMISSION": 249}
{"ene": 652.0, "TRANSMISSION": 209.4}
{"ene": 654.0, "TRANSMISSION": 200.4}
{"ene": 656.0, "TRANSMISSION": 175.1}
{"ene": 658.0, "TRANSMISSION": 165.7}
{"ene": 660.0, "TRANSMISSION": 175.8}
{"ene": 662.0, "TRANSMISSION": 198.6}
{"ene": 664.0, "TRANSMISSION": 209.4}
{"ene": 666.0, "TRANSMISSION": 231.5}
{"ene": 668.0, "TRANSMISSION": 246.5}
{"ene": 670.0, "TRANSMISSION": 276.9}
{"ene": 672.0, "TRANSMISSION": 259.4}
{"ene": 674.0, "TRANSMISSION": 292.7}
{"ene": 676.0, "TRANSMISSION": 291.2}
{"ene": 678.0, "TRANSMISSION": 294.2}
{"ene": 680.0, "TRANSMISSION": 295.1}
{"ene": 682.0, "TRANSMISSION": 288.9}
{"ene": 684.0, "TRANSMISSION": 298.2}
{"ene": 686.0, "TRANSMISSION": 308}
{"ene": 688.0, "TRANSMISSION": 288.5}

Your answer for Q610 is 3.1 keV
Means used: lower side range 294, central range 263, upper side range 297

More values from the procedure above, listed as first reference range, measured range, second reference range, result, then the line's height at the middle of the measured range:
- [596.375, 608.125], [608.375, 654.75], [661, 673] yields 4.5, 283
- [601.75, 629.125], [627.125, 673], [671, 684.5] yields 3.1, 270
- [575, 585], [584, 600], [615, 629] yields -2.0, 294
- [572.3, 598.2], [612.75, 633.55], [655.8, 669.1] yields 2.5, 268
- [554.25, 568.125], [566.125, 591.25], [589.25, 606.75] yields -5.0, 277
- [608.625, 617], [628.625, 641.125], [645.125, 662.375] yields -4.2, 220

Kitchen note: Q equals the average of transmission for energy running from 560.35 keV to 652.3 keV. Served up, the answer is 290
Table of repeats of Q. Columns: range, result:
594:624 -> 269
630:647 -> 295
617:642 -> 263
